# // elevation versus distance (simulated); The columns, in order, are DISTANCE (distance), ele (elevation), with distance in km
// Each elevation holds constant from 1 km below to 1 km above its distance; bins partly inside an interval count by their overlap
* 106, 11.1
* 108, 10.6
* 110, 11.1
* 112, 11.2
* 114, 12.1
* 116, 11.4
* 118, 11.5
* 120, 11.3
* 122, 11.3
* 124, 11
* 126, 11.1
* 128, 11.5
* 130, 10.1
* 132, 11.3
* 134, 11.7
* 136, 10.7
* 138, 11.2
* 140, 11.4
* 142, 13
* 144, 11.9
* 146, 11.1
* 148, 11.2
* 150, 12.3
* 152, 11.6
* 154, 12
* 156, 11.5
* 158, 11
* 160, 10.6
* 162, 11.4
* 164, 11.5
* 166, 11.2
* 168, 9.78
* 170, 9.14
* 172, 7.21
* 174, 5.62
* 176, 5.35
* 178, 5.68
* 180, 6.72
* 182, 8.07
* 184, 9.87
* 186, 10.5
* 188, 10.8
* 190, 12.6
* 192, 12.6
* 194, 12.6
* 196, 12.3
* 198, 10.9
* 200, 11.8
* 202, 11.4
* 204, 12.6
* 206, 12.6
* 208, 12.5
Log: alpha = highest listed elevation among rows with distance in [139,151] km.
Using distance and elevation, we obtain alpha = 13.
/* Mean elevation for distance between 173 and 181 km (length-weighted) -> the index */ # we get 5.84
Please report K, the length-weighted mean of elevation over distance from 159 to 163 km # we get 11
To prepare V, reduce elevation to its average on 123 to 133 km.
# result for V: 11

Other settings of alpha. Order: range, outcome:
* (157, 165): 11.5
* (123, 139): 11.7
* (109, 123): 12.1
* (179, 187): 10.5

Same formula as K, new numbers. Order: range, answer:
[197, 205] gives 11.7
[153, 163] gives 11.3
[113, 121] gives 11.6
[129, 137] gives 10.9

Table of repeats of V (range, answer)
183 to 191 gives 10.9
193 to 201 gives 11.9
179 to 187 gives 8.79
